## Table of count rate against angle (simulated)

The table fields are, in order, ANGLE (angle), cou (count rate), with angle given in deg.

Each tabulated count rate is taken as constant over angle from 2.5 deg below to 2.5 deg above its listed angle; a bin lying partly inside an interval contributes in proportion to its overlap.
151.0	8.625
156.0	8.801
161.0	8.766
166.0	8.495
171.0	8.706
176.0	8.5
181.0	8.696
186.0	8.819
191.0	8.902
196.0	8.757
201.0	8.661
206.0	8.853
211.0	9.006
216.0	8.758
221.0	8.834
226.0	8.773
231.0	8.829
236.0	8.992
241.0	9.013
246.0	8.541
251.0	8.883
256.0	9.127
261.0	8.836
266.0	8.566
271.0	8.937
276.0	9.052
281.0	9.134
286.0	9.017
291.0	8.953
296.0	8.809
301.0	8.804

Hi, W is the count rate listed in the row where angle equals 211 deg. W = 9.006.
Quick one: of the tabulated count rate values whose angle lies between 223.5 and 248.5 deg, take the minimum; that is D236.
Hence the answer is 8.541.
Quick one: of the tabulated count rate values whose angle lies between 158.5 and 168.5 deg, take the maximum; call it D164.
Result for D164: 8.766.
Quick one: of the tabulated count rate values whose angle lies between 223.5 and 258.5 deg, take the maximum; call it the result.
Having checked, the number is 9.127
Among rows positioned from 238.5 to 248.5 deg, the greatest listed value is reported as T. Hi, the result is 9.013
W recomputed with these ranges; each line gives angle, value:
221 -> 8.834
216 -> 8.758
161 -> 8.766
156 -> 8.801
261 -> 8.836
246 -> 8.541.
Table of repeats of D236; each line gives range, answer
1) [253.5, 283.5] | 8.566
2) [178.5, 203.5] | 8.661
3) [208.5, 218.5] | 8.758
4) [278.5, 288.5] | 9.017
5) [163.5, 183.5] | 8.495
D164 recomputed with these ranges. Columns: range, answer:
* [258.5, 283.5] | 9.134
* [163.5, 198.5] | 8.902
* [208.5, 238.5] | 9.006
